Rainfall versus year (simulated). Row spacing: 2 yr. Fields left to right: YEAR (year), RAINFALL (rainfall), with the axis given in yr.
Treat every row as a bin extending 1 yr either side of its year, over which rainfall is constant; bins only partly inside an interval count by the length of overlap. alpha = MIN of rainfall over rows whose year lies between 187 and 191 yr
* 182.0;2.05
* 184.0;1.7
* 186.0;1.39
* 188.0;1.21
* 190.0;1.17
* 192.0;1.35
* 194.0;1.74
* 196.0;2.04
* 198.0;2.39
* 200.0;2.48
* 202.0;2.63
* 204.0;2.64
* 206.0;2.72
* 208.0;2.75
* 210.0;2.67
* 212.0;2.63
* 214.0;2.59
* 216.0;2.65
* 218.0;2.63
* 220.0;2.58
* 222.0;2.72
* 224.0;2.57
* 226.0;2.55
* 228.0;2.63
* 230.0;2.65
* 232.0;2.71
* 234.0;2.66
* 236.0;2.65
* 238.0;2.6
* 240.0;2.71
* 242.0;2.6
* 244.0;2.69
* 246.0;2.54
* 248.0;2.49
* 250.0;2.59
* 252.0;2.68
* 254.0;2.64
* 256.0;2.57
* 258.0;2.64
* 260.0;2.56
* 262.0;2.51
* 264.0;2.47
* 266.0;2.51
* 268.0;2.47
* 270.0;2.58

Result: 1.17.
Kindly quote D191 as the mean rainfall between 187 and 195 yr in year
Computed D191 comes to 1.37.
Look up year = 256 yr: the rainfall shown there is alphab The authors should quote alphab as 2.57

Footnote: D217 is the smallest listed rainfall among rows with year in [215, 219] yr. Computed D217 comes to 2.63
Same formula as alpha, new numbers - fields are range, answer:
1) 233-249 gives 2.49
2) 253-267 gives 2.47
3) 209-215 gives 2.59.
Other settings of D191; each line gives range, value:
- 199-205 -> 2.58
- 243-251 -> 2.58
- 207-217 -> 2.66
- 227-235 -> 2.66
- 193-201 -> 2.16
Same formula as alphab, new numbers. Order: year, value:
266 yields 2.51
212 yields 2.63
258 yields 2.64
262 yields 2.51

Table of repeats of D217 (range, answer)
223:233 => 2.55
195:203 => 2.04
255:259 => 2.57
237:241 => 2.6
